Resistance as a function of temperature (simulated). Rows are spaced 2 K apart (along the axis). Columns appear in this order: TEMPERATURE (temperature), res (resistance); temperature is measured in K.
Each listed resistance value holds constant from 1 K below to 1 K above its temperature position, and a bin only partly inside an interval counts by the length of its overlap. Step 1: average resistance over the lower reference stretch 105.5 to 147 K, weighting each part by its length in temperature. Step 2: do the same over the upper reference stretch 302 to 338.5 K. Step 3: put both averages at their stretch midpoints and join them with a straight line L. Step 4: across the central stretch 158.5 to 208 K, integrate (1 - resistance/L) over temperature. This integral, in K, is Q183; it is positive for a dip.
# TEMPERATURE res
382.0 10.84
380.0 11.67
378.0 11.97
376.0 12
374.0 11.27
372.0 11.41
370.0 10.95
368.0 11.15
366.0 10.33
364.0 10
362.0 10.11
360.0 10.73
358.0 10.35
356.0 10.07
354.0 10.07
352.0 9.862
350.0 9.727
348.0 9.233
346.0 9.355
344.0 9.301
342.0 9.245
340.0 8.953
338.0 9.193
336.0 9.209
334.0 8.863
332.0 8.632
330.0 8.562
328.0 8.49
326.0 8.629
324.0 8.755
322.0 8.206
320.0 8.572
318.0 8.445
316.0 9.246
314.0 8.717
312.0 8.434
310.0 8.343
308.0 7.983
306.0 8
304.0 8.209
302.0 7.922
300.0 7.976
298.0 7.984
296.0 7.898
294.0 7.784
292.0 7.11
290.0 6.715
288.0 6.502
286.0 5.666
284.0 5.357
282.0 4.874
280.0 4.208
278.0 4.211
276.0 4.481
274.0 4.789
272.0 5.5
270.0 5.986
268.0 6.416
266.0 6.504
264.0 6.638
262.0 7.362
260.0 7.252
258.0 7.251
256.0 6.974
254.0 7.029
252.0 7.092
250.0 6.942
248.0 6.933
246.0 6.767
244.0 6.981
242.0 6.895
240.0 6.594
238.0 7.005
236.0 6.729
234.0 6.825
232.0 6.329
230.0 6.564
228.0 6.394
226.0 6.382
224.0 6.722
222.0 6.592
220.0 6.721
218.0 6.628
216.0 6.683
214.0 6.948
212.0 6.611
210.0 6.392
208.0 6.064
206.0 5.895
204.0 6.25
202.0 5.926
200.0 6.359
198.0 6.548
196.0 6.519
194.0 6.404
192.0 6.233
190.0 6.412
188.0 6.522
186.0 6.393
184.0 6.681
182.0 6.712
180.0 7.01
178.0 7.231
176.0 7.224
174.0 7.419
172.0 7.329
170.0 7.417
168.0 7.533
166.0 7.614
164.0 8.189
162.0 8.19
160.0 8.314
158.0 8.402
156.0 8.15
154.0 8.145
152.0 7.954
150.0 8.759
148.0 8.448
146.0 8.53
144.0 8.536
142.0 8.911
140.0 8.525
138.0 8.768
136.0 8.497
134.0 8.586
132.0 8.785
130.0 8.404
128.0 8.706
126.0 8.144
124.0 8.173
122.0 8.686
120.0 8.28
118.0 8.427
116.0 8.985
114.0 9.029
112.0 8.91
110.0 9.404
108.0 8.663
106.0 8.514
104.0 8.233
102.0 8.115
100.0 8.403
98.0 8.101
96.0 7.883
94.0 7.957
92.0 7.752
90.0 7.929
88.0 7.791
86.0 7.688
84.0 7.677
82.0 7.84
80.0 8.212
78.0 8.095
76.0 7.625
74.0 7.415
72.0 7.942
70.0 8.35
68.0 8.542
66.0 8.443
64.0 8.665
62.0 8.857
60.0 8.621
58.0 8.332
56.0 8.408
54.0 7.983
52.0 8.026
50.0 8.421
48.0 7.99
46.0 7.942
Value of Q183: 9.7 K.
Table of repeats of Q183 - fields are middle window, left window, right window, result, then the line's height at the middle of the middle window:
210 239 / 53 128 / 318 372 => 7.4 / 8.92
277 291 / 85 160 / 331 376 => 6.1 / 9.49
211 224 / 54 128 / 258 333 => 1.6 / 7.61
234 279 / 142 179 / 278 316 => 5.8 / 7.42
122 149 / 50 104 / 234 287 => -3.7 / 7.52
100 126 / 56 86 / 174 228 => -3.2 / 7.65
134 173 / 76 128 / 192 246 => -3.7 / 7.51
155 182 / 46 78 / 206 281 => -1.8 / 7.18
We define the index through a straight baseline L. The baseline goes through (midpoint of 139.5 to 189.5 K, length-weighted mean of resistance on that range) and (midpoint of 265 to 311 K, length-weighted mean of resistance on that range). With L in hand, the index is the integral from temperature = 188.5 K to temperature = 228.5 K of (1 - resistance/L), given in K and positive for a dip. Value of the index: 4.8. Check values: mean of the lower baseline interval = 7.74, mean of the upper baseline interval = 6.54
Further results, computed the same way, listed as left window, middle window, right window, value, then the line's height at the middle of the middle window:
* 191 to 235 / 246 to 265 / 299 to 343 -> 0.6 K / 7.29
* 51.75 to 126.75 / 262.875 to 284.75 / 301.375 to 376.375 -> 8.9 K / 9.08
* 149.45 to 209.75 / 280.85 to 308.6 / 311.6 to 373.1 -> 5.3 K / 8.77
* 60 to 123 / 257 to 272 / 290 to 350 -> 3.1 K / 8.46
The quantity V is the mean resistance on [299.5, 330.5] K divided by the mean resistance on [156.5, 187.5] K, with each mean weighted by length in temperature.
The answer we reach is 1.13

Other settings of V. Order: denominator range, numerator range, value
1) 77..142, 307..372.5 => 1.12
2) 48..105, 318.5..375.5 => 1.19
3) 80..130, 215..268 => 0.82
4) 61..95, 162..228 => 0.84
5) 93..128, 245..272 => 0.80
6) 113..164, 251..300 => 0.75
